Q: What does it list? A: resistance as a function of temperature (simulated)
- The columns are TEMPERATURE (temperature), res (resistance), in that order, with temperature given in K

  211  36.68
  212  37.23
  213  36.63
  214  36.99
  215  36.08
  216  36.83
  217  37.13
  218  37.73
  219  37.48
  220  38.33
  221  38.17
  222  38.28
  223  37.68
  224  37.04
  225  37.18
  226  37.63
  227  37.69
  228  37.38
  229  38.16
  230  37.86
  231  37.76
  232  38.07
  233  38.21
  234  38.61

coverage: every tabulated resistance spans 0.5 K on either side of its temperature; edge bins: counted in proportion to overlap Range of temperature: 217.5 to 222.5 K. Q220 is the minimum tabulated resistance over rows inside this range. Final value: 37.48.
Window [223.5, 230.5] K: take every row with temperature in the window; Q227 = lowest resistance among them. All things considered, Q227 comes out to 37.04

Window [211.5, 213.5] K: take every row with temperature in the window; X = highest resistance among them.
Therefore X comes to 37.23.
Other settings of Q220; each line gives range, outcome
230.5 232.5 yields 37.76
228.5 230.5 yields 37.86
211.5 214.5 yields 36.63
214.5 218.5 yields 36.08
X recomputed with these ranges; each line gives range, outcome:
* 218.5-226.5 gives 38.33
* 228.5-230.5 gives 38.16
